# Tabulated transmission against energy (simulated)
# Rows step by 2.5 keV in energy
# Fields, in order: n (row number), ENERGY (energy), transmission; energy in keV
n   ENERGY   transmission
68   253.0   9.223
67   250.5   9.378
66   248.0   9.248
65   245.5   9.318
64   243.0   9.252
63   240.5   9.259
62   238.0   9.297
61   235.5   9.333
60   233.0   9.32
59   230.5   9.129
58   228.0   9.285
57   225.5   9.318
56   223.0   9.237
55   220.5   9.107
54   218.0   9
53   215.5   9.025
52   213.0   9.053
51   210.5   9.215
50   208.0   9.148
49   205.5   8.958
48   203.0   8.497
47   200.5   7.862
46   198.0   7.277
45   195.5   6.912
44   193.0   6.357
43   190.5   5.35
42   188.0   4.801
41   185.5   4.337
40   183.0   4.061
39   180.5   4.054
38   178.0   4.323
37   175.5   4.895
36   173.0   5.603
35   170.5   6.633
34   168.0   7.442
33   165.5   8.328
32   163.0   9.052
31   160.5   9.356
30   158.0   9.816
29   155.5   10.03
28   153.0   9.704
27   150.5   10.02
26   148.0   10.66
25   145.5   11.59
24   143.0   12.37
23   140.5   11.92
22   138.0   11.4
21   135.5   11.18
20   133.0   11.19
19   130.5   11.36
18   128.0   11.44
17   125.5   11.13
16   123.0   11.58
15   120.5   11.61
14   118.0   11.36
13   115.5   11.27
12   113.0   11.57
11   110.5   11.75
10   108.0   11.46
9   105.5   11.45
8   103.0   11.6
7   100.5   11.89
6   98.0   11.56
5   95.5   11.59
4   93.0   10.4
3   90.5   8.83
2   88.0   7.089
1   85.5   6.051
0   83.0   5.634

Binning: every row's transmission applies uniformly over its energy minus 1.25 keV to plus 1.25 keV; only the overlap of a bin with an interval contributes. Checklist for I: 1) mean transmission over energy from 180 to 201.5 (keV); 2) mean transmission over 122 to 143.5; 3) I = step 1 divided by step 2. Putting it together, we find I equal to 0.5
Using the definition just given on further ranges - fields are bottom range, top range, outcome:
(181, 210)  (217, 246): 1.38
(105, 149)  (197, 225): 0.77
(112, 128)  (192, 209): 0.69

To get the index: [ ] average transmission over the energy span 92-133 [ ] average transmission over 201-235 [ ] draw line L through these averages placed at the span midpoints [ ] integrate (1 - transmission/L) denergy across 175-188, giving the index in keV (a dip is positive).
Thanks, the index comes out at 7.3 keV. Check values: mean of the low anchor 11.4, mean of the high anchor 9.08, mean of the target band 4.35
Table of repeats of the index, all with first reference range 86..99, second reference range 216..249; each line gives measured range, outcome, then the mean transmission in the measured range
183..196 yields 5.6 keV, 5.33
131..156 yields -4.1 keV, 11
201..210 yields 0.5 keV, 8.81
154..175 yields 2.8 keV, 8.18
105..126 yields -4.2 keV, 11.5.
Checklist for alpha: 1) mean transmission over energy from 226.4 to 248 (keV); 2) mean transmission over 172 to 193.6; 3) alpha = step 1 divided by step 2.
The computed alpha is 1.9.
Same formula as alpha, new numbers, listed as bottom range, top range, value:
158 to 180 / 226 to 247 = 1.32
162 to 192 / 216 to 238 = 1.61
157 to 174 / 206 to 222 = 1.13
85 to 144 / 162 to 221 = 0.64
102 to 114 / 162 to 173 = 0.66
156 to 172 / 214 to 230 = 1.08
